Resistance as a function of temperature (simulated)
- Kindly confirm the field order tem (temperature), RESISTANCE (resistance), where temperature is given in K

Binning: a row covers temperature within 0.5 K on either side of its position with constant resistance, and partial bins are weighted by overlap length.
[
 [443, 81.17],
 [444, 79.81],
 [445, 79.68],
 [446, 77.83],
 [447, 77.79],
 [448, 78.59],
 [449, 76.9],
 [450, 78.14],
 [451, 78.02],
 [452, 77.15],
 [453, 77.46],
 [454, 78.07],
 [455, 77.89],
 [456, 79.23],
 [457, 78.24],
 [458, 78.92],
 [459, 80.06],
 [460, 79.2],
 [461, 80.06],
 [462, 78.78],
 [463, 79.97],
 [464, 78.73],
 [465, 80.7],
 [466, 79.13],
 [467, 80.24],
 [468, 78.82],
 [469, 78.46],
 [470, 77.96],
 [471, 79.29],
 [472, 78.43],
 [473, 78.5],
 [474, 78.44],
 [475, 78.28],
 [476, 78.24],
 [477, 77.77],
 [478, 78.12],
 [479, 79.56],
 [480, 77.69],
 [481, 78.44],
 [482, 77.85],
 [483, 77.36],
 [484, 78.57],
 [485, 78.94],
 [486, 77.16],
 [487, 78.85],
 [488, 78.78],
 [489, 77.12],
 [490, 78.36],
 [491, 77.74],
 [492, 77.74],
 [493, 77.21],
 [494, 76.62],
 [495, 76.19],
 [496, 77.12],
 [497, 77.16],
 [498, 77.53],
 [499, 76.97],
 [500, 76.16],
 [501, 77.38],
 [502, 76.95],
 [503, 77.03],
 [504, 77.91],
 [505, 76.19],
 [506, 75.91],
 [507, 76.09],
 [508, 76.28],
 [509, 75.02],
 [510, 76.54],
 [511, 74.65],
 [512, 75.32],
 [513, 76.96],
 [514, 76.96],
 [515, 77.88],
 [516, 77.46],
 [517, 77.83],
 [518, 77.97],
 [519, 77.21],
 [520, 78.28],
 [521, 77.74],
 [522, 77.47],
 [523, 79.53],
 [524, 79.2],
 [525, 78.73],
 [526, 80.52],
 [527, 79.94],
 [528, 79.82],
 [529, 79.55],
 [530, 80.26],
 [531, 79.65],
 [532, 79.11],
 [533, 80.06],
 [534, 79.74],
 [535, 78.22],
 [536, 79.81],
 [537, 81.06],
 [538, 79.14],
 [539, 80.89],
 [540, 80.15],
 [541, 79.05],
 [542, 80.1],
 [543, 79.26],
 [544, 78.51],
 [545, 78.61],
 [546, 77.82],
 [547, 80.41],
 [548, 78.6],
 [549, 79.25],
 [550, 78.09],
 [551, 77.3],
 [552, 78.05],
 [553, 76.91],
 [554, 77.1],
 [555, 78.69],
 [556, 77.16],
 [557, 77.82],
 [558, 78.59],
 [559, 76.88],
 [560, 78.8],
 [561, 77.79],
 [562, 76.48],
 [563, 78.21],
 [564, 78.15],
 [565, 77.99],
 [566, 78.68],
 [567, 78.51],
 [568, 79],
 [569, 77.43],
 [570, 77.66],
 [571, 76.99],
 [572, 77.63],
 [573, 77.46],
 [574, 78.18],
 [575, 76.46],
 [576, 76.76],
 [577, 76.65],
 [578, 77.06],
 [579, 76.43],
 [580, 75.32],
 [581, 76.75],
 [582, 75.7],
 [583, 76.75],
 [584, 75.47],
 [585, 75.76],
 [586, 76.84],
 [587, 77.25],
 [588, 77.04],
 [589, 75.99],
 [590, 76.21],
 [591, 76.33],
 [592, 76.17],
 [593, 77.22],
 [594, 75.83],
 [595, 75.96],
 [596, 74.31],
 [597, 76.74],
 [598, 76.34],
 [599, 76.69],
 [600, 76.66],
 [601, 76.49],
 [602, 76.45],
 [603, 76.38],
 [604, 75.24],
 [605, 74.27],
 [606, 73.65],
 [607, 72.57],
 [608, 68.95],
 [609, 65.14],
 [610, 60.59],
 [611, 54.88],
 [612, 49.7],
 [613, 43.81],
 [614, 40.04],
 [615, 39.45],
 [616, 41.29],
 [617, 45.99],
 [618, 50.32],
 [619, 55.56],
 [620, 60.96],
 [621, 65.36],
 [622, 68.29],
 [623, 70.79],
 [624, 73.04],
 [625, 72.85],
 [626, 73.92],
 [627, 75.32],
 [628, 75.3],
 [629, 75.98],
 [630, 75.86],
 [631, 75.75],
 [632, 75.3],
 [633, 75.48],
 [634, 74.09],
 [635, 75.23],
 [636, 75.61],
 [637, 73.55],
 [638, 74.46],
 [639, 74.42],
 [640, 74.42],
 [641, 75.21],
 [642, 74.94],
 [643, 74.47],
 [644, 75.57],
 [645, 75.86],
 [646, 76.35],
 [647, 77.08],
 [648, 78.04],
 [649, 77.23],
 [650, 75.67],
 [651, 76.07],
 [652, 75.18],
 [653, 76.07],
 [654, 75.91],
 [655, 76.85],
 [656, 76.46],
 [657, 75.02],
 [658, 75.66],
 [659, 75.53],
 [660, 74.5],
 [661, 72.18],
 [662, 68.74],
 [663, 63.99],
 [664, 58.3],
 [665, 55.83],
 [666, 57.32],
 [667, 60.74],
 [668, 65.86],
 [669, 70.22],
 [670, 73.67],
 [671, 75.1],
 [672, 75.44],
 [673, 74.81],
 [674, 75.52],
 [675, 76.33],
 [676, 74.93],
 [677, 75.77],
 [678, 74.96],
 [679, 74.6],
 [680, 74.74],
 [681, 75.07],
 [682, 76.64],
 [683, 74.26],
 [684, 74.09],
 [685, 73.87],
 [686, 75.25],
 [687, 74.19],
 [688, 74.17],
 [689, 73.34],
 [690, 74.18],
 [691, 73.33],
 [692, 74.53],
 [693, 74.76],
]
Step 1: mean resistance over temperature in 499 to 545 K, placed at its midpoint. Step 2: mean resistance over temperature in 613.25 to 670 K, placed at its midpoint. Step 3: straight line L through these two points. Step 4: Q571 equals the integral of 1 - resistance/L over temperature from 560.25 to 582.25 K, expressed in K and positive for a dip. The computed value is -0.8 K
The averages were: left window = 78.2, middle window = 77.4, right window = 69.6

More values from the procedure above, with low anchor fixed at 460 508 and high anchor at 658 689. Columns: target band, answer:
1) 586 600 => -0.4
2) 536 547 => -0.5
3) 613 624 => 2.9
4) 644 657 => -0.7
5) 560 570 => -0.4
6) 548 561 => -0.4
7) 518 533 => -0.5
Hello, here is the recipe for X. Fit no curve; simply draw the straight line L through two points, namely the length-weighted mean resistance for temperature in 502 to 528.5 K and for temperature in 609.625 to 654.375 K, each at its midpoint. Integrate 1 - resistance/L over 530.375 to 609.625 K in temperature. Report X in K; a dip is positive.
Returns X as -4.3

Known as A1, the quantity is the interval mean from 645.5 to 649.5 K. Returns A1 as 77.2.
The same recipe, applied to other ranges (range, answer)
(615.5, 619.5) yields 48.3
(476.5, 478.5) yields 77.9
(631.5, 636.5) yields 75.1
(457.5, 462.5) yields 79.4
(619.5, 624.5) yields 67.7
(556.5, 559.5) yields 77.8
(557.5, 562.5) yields 77.7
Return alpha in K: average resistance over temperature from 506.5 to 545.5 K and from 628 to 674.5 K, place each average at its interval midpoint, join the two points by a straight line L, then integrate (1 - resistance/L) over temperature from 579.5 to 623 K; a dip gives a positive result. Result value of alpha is 4.1 K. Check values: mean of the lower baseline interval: 78.5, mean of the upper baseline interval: 73.2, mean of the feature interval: 68.3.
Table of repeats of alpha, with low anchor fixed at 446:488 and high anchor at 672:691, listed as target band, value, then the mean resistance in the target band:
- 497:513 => 0.29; 76.4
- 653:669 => 1.28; 69.1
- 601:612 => 1.00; 69.2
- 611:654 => 3.92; 68.7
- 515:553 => -0.80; 79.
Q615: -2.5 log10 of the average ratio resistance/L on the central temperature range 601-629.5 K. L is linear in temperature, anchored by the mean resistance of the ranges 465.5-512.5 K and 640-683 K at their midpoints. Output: 0.17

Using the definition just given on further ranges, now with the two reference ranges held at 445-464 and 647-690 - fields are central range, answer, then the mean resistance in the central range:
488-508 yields 0.00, 77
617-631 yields 0.09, 68.2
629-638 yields -0.02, 75.1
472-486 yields -0.01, 78.3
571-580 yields -0.02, 77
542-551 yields -0.04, 78.8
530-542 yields -0.05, 79.8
